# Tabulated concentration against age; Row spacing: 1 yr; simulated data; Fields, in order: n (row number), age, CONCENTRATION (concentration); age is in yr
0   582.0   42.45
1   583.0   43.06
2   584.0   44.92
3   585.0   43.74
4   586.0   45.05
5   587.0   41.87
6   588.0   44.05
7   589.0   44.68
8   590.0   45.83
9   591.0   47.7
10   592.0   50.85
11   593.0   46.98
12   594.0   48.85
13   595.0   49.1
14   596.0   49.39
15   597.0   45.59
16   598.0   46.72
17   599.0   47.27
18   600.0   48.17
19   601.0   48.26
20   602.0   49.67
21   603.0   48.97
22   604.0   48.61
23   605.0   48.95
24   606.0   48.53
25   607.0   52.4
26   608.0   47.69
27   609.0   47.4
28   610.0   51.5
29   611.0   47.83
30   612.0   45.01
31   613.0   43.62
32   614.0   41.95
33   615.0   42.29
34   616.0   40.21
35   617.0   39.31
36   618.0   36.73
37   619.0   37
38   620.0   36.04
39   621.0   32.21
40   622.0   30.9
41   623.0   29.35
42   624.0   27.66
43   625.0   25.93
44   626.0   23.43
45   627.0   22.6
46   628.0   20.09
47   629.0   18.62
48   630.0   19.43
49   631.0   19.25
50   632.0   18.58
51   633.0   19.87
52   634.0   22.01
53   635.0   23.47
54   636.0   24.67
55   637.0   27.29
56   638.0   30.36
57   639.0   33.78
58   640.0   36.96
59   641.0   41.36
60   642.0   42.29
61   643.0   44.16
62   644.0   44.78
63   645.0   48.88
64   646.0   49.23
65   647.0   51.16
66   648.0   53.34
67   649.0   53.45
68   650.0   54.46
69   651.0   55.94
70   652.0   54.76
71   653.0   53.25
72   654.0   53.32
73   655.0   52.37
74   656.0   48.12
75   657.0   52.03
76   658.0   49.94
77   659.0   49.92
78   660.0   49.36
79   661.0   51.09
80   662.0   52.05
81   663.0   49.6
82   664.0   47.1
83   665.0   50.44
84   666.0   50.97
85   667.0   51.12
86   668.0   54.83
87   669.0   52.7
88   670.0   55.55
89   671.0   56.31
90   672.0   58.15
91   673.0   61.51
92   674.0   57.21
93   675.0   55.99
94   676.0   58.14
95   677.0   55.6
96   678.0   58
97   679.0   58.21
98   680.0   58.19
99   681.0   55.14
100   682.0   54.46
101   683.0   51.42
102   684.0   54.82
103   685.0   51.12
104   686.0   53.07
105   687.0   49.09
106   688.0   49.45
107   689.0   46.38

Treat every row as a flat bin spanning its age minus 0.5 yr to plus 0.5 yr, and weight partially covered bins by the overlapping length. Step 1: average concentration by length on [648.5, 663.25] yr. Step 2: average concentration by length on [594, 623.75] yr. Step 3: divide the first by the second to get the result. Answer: 1.2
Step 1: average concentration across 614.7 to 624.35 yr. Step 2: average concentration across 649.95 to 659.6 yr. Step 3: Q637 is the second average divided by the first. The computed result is 1.49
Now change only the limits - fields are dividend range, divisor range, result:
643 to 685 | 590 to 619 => 1.14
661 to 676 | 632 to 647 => 1.54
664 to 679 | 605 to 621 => 1.27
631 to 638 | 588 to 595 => 0.48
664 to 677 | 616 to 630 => 1.88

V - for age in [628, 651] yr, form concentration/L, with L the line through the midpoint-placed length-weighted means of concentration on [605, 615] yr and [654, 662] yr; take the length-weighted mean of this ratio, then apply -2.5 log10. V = 0.362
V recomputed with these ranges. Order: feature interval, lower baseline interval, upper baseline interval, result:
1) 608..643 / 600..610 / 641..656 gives 0.45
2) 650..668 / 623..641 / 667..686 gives -0.19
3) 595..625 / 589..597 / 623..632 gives -0.22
